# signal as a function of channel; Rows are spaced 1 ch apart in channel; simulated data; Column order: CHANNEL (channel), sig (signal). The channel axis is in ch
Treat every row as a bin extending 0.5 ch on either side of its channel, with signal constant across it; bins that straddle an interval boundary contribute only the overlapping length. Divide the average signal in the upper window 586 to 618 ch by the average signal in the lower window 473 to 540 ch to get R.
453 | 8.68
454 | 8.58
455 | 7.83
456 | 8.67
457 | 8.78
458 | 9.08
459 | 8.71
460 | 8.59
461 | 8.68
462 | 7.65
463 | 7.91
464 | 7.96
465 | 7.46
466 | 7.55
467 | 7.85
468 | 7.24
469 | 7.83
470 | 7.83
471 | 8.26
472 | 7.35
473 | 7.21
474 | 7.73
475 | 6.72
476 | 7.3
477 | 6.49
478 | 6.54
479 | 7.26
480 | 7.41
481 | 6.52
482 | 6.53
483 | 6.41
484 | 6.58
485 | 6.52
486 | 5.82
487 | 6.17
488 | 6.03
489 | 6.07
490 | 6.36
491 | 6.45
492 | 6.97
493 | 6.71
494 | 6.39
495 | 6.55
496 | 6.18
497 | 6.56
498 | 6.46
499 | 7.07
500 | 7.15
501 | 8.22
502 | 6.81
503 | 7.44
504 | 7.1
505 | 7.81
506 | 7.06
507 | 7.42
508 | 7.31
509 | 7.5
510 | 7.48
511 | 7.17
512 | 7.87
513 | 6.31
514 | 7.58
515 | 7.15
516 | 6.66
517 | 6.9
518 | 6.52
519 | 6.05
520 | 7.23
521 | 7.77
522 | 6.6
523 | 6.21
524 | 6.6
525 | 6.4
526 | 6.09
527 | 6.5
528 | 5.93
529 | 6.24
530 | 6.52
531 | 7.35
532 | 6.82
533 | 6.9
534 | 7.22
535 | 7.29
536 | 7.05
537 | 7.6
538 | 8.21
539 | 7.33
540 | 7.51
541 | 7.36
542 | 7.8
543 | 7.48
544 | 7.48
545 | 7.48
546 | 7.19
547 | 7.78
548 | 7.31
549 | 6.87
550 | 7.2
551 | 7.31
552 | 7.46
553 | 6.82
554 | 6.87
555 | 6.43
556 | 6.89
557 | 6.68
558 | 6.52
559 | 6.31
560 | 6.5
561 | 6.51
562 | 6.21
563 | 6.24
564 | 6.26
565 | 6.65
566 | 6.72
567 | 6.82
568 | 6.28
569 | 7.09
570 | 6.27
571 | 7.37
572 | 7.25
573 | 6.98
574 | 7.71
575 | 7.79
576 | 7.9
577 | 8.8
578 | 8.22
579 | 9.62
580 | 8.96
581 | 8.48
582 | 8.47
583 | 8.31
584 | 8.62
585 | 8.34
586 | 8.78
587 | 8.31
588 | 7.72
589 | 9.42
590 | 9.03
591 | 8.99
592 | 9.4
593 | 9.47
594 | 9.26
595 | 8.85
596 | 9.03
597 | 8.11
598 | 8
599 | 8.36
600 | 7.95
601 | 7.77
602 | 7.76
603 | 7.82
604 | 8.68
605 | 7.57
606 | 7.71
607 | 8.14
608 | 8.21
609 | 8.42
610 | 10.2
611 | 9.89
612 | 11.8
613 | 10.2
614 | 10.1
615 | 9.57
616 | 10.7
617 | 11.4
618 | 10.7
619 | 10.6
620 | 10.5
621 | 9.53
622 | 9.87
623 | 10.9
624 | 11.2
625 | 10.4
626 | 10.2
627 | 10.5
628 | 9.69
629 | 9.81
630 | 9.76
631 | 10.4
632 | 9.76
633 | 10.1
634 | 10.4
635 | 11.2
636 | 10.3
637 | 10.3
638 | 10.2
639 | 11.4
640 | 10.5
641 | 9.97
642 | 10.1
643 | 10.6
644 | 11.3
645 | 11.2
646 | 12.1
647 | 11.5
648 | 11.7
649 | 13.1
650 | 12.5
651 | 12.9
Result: 1.31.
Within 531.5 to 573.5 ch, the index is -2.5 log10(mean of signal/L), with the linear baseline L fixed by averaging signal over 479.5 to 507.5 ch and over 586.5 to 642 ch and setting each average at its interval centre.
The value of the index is 0.16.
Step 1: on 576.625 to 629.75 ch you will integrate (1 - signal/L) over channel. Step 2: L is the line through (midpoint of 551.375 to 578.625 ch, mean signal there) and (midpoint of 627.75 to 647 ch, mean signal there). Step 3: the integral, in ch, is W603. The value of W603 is -2.4 ch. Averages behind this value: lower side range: 6.96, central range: 9.22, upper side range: 10.5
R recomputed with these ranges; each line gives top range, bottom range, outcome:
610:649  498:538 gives 1.51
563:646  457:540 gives 1.28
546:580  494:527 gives 1.02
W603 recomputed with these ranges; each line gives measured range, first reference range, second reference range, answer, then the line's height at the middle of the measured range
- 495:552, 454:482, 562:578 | 2.2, 7.37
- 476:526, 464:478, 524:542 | 2.7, 7.21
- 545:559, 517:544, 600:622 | 1.1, 7.6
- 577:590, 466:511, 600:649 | 0.7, 9.13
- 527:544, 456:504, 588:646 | 2.2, 8.21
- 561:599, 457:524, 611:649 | 5.6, 9.34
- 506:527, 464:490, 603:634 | 2.3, 7.79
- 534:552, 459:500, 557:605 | 0.3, 7.55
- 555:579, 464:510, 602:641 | 4.8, 8.75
